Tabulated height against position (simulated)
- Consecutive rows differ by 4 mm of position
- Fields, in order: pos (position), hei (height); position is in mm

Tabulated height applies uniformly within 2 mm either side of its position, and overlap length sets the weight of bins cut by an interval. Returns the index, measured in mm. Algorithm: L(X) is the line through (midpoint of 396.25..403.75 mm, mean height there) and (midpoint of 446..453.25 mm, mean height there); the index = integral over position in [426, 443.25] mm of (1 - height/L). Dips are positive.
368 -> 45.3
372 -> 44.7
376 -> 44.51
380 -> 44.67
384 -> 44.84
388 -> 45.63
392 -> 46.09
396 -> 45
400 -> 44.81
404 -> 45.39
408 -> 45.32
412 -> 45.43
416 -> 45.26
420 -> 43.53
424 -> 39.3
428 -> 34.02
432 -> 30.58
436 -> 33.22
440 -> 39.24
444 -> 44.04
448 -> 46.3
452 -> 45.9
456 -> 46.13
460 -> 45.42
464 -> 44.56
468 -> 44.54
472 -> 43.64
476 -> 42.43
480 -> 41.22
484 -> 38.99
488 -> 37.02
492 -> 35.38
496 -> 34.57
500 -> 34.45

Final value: 4.08 mm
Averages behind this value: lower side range 45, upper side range 46.1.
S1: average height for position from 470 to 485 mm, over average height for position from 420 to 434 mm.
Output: 1.16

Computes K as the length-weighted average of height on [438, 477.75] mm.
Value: 44.2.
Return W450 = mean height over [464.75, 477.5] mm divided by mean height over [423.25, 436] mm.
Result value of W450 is 1.3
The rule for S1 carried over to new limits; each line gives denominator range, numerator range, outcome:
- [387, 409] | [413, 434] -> 0.86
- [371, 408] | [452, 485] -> 0.97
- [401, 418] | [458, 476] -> 0.98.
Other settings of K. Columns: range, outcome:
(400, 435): 41.1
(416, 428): 40.8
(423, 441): 34.8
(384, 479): 42.9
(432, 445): 37.2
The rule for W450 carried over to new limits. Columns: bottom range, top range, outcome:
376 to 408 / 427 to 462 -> 0.90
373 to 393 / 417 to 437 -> 0.81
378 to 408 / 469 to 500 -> 0.86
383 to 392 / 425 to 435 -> 0.73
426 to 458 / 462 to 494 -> 1.03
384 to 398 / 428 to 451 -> 0.85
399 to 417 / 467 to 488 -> 0.92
